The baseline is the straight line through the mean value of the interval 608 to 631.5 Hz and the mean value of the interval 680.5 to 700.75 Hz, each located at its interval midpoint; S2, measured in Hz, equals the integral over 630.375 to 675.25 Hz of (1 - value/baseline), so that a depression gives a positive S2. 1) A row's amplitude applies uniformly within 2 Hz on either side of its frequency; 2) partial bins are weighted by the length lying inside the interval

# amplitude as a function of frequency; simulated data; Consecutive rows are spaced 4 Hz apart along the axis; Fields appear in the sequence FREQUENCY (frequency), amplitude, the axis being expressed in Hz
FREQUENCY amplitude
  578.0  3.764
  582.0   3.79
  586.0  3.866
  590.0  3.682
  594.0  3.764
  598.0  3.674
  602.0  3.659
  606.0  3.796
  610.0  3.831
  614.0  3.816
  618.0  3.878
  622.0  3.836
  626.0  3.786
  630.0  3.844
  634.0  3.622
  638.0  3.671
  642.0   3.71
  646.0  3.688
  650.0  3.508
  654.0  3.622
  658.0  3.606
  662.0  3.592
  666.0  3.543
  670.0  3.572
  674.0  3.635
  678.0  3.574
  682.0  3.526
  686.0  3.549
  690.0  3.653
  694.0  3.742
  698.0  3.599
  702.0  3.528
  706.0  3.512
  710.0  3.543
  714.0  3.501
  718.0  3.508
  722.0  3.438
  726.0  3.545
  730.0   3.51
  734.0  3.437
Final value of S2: 1.3 Hz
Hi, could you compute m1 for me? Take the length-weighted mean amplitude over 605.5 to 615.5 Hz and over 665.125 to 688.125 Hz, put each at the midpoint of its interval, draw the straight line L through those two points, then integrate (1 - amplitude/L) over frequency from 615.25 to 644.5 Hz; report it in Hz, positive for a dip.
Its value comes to -0.2 Hz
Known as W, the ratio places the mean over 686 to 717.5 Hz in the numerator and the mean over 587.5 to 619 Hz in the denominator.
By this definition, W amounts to 1.0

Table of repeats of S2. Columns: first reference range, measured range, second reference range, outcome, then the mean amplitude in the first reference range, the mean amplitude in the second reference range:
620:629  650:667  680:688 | 0.3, 3.81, 3.54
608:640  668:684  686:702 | 0.4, 3.79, 3.63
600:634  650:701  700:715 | 0.3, 3.79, 3.52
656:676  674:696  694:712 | -0.2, 3.59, 3.57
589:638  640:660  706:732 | 0.3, 3.76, 3.51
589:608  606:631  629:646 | -0.8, 3.72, 3.7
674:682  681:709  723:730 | -0.2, 3.58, 3.52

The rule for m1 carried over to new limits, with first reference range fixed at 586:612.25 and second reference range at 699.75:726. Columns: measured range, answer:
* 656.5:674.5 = 0.11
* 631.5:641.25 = 0.01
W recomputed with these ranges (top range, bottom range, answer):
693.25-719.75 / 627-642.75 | 0.96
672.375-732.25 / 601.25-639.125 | 0.94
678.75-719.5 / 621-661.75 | 0.97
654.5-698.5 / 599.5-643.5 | 0.96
